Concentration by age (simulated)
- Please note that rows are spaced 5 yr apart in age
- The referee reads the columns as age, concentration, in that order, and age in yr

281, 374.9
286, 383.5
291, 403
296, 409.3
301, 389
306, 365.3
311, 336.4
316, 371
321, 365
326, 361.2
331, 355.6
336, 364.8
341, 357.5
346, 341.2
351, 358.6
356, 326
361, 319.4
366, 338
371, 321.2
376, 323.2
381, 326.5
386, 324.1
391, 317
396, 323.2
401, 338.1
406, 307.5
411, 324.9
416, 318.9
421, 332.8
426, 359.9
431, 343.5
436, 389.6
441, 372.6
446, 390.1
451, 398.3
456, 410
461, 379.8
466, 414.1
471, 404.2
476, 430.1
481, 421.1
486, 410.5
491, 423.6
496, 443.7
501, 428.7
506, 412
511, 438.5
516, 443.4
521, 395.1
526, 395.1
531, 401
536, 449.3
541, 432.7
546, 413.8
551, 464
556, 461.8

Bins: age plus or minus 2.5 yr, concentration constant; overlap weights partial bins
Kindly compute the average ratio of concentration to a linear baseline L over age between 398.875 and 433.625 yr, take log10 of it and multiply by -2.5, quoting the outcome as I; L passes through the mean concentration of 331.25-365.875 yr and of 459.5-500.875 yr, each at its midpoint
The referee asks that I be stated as 0.15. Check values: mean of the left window 345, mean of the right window 417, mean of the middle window 332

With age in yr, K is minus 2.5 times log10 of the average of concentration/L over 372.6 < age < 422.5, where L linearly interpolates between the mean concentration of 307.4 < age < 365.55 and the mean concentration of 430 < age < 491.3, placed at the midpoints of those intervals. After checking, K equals 0.159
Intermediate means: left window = 350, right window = 400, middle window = 323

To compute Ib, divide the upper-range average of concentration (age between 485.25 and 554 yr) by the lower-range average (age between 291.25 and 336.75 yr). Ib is 1.1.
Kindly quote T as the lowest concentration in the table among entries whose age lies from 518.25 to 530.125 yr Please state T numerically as 395.1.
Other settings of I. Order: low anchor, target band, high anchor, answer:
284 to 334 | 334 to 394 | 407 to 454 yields 0.10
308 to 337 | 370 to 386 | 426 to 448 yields 0.13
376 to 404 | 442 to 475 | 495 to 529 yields -0.06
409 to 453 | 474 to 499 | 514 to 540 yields -0.09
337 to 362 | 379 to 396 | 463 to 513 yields 0.13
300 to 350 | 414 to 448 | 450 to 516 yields 0.12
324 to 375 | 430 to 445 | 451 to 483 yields 0.05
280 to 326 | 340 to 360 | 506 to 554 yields 0.13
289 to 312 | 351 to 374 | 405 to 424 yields 0.07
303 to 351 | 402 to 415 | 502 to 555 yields 0.20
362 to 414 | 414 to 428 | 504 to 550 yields 0.03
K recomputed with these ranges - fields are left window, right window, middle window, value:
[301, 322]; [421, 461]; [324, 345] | 0.020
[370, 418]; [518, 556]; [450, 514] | -0.087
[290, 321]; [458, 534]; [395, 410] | 0.223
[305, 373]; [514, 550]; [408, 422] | 0.163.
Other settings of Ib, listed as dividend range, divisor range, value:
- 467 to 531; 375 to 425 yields 1.29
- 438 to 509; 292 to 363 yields 1.14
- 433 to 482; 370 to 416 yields 1.24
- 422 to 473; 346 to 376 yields 1.16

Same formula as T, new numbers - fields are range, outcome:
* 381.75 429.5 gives 307.5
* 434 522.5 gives 372.6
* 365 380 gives 321.2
